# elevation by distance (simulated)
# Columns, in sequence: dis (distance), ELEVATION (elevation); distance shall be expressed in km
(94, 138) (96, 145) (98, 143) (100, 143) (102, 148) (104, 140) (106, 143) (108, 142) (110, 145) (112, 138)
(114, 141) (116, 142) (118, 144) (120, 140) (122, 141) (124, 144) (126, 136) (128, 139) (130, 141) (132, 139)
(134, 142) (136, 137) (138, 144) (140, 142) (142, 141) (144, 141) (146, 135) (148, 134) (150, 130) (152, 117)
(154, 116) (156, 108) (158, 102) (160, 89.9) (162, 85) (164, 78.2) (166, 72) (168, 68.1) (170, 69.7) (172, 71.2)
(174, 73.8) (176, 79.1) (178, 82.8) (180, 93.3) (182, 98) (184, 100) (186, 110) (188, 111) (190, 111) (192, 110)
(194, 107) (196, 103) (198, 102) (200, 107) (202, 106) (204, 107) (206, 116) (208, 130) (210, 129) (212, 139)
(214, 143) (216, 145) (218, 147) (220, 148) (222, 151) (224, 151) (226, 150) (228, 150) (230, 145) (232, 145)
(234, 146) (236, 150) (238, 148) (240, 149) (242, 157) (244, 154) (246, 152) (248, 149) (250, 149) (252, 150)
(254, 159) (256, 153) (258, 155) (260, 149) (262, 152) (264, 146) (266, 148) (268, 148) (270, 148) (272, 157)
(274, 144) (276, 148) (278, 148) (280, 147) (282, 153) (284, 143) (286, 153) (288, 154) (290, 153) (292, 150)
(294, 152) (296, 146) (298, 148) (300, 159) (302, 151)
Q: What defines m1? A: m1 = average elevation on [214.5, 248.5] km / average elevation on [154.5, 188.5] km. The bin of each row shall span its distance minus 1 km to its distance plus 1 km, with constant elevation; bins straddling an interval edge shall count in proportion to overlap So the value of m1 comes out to 1.70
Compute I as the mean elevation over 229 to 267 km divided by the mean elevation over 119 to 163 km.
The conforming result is 1.16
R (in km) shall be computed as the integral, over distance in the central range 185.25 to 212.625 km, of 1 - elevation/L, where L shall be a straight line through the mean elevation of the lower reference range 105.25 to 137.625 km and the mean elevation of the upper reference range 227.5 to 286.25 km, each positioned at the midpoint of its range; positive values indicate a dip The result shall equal 6.17 km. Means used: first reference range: 141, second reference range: 150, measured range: 113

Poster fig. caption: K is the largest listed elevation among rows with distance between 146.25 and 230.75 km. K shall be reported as 151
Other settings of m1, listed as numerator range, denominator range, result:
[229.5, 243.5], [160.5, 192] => 1.70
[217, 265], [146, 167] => 1.43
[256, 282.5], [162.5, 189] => 1.76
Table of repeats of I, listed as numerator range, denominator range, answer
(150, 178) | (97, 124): 0.62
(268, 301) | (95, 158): 1.09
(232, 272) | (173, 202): 1.52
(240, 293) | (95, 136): 1.06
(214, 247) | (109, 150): 1.06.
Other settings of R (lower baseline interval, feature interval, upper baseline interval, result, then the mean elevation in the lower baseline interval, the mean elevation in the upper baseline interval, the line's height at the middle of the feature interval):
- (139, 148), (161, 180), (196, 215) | 7.8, 139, 119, 130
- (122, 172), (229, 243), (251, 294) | -0.7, 118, 150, 141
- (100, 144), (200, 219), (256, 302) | 2.4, 141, 150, 146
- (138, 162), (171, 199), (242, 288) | 7.4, 123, 150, 131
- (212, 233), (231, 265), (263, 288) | -0.7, 147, 149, 148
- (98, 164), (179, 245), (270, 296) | 6.1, 133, 150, 142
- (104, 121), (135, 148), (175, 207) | -1.2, 142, 103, 127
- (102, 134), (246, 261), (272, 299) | -0.4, 141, 149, 148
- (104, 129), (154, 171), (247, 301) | 6.8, 141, 150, 144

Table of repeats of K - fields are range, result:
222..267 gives 159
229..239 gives 150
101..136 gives 148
